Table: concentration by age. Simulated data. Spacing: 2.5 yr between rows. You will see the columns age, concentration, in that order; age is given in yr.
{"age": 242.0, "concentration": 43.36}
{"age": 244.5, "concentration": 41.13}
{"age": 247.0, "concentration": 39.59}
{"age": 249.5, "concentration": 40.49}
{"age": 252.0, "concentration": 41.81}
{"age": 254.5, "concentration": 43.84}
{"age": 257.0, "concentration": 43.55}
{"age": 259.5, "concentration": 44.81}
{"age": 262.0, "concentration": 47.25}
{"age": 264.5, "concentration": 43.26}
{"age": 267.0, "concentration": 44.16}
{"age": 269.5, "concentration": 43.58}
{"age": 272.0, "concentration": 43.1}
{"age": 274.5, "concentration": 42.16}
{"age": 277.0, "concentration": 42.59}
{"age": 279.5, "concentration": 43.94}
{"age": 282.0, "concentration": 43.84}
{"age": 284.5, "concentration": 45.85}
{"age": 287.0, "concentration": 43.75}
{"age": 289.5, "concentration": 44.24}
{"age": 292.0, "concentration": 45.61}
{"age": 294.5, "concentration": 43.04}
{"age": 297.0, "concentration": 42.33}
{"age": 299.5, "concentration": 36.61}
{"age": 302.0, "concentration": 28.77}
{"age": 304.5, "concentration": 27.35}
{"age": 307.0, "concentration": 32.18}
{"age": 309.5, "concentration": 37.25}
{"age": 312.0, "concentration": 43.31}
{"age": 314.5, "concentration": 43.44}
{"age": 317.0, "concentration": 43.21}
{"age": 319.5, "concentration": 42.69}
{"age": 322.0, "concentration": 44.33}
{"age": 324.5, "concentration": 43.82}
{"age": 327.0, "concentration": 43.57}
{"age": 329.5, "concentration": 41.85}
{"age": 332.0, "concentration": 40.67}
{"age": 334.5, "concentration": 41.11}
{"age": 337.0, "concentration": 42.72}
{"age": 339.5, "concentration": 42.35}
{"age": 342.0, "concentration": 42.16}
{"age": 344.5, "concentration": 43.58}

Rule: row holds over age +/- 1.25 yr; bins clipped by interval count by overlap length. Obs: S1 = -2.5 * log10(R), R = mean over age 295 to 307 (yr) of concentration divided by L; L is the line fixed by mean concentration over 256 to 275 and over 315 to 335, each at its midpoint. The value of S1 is 0.26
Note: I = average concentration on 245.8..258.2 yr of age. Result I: 41.9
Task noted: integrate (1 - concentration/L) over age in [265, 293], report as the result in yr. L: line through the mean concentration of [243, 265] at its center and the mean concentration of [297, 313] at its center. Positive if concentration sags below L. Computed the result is -3.6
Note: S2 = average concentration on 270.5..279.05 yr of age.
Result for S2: 42.8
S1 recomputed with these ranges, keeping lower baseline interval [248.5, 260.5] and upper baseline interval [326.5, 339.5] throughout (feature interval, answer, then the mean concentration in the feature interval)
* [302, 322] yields 0.11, 38.2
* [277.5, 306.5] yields 0.06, 40.3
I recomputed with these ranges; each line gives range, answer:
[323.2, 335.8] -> 42.2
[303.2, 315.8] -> 36.7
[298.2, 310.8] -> 32.5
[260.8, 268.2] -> 44.9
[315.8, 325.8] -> 43.5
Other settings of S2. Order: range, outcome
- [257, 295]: 44.1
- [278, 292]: 44.4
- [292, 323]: 38.9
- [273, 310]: 40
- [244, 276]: 43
